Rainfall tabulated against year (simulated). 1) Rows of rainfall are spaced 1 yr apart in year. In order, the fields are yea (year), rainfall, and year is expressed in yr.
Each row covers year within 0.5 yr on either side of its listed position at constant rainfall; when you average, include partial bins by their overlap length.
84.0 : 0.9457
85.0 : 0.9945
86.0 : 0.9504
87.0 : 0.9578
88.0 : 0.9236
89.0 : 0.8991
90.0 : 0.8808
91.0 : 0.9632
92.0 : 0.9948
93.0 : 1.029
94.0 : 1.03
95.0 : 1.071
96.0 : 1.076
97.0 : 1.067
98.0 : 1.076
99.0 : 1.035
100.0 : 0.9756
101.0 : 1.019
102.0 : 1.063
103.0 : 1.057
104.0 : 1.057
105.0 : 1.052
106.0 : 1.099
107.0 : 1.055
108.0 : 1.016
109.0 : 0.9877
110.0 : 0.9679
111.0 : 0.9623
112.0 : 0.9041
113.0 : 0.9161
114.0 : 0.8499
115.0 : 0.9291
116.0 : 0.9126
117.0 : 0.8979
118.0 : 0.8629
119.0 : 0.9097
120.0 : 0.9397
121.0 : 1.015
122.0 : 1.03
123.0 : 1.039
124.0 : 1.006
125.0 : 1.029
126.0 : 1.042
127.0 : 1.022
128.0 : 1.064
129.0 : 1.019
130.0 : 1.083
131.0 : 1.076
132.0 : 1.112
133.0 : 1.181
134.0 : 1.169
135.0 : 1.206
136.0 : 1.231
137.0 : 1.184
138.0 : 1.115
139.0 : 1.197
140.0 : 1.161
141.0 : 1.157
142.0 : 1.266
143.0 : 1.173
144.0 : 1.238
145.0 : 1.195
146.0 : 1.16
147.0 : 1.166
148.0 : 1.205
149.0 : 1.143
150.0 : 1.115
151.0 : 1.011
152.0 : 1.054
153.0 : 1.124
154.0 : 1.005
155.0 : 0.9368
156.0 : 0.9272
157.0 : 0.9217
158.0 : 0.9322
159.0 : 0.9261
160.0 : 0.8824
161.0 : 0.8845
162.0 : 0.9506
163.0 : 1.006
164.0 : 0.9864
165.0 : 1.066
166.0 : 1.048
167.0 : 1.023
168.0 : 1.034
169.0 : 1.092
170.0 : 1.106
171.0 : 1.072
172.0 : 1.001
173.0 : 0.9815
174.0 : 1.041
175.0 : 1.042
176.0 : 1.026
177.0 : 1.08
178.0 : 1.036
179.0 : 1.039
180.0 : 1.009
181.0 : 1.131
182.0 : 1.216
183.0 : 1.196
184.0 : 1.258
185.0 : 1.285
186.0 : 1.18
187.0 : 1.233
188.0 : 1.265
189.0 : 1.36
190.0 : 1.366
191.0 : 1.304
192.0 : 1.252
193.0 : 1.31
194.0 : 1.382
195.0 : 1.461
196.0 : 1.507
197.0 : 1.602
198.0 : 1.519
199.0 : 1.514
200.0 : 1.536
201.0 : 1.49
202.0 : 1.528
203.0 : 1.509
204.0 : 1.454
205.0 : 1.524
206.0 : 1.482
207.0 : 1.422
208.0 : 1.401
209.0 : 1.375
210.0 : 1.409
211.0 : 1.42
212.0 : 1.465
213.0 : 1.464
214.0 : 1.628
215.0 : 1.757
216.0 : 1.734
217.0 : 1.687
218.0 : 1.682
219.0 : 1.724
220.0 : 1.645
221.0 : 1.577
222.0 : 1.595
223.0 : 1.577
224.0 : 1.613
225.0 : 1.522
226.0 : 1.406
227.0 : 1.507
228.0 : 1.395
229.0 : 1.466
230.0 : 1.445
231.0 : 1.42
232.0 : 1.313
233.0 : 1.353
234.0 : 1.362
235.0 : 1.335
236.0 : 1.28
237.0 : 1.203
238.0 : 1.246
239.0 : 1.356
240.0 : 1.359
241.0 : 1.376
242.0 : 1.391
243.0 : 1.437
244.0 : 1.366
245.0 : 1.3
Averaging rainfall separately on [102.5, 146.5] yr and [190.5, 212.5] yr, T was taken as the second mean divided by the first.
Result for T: 1.4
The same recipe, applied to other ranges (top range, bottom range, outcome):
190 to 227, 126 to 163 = 1.39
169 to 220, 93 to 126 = 1.35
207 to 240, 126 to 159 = 1.33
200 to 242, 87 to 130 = 1.48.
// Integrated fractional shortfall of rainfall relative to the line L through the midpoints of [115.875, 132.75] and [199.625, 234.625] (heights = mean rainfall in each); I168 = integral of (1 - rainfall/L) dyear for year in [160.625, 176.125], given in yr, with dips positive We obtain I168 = 2.77 yr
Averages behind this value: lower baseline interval 1.01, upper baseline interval 1.51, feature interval 1.02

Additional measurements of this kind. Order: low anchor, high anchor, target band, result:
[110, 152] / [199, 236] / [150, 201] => 6.02 yr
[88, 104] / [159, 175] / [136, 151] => -2.40 yr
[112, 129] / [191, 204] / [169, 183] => 2.72 yr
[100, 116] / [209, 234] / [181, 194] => 0.95 yr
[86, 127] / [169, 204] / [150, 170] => 2.98 yr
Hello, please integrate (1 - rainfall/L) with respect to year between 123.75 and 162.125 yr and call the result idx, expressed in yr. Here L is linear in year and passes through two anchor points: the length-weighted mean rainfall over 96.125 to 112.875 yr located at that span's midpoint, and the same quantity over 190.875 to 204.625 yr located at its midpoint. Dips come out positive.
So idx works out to 3.6 yr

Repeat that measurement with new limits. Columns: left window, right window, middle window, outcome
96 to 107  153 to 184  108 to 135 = 1.1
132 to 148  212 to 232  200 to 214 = 0.2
